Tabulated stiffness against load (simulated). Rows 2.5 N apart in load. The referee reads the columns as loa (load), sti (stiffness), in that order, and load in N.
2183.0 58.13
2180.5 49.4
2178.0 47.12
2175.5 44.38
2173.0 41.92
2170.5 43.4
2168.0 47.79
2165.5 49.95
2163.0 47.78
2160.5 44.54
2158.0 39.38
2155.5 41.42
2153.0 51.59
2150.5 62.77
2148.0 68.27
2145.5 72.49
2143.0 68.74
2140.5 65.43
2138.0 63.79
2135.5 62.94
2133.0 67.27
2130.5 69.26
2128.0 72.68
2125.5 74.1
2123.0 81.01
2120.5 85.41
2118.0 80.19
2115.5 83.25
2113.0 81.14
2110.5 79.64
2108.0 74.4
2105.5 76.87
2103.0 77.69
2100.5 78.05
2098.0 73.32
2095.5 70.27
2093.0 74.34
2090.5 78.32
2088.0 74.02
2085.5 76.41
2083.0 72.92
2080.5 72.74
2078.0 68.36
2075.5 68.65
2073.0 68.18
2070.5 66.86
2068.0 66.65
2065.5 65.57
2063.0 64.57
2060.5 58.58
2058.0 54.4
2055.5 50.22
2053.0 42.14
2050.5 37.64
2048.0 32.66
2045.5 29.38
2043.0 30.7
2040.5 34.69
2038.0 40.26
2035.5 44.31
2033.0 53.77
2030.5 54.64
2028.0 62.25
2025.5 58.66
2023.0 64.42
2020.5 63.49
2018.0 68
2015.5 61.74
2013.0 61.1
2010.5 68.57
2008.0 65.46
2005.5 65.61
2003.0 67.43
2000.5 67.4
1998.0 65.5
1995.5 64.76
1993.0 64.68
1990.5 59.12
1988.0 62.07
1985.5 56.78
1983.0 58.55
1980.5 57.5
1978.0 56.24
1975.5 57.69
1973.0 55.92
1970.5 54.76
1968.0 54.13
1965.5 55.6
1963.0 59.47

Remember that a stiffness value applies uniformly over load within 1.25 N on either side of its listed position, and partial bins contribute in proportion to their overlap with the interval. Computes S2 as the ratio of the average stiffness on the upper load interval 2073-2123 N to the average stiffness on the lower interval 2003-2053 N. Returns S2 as 1.4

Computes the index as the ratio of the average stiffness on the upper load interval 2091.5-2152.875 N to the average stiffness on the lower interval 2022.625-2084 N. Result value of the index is 1.3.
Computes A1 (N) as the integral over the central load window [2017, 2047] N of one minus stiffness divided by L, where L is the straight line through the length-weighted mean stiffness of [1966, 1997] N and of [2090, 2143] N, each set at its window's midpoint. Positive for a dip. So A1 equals 6.6 N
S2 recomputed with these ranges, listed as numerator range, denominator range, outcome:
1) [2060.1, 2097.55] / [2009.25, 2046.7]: 1.32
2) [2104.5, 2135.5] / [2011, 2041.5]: 1.36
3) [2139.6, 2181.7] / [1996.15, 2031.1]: 0.81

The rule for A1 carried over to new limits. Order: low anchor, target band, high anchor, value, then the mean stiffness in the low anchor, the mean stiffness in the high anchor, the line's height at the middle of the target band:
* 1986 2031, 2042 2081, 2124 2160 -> 5.29 N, 63.6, 62.6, 63.2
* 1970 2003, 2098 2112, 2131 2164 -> -4.27 N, 60.5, 58.5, 59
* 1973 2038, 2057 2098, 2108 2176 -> -4.69 N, 60.7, 63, 61.9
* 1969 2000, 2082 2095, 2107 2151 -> -1.06 N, 59.6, 73.1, 69.3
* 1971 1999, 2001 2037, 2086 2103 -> 1.64 N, 59.7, 75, 64.5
